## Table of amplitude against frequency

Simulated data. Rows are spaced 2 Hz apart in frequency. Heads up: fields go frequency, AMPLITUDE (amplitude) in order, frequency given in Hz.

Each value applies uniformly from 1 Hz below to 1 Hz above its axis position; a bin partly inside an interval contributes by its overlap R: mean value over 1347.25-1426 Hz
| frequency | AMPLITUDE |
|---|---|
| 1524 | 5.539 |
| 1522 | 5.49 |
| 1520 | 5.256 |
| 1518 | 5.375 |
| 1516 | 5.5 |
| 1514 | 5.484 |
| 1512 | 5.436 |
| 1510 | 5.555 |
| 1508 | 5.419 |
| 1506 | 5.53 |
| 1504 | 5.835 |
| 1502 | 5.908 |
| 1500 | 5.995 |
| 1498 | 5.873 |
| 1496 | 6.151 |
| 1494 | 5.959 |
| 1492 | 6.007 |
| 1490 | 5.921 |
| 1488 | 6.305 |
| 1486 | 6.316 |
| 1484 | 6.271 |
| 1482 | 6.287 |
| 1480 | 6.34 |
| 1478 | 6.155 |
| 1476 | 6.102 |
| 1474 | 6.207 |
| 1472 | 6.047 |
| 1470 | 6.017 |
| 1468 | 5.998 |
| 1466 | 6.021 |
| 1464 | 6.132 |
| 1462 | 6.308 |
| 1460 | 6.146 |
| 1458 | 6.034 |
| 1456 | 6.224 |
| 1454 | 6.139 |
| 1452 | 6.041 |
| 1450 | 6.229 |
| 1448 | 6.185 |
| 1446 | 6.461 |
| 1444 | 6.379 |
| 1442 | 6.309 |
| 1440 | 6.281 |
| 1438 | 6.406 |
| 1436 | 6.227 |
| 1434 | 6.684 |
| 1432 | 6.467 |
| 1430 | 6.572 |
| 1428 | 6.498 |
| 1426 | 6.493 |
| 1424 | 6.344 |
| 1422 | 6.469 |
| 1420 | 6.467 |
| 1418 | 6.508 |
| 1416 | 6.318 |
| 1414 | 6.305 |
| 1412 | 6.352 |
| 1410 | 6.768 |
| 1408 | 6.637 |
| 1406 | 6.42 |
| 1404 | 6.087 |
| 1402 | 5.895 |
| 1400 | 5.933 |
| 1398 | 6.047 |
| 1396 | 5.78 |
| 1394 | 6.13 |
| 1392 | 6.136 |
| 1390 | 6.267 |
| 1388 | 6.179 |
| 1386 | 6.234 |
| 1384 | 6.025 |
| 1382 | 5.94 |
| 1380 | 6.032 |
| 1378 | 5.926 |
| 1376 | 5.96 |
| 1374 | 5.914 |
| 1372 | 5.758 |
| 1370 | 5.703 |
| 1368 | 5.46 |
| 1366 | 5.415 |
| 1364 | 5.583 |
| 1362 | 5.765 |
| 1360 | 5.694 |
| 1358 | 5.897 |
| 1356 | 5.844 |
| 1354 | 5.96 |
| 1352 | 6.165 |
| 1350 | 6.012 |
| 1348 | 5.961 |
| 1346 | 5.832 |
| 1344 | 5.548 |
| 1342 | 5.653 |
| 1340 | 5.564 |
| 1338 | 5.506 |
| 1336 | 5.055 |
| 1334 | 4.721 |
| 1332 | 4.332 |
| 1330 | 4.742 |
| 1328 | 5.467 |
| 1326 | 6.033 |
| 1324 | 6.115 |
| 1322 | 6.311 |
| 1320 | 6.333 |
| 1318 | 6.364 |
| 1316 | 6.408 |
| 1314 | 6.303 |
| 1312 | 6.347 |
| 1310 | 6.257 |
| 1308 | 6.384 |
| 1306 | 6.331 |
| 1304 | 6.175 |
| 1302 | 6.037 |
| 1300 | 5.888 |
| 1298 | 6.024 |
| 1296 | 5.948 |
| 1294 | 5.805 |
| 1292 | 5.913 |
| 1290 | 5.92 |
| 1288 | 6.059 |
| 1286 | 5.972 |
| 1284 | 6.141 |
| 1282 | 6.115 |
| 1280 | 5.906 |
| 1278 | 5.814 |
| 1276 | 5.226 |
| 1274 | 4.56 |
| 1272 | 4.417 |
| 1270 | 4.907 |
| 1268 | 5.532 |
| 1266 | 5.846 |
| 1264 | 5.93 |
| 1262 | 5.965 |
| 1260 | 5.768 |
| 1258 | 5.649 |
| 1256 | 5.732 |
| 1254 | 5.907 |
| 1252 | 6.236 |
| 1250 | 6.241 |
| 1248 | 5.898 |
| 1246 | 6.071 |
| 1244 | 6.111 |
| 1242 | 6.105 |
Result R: 6.06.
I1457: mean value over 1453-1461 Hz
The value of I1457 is 6.14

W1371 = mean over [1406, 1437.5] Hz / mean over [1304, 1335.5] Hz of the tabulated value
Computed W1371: 1.1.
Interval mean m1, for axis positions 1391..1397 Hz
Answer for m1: 6.02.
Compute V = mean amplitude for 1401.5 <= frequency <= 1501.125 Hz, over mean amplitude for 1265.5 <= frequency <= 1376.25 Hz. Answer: 1.09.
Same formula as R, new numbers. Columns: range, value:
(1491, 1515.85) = 5.75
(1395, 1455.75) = 6.32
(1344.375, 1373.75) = 5.79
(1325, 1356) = 5.51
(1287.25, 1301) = 5.93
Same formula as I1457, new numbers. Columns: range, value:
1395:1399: 5.91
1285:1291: 5.98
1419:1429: 6.45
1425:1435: 6.54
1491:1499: 6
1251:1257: 5.96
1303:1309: 6.3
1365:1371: 5.53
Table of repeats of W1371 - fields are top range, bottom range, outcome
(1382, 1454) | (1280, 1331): 1.04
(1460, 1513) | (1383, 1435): 0.95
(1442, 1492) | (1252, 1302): 1.08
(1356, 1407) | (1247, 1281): 1.05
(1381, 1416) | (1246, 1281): 1.10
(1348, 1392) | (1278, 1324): 0.96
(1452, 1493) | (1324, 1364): 1.10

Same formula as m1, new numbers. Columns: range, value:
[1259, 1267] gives 5.88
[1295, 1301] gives 5.95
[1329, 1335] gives 4.6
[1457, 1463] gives 6.16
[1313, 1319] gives 6.36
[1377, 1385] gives 5.98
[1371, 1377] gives 5.88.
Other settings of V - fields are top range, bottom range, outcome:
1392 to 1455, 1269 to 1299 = 1.12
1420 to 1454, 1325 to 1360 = 1.15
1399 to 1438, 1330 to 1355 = 1.16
